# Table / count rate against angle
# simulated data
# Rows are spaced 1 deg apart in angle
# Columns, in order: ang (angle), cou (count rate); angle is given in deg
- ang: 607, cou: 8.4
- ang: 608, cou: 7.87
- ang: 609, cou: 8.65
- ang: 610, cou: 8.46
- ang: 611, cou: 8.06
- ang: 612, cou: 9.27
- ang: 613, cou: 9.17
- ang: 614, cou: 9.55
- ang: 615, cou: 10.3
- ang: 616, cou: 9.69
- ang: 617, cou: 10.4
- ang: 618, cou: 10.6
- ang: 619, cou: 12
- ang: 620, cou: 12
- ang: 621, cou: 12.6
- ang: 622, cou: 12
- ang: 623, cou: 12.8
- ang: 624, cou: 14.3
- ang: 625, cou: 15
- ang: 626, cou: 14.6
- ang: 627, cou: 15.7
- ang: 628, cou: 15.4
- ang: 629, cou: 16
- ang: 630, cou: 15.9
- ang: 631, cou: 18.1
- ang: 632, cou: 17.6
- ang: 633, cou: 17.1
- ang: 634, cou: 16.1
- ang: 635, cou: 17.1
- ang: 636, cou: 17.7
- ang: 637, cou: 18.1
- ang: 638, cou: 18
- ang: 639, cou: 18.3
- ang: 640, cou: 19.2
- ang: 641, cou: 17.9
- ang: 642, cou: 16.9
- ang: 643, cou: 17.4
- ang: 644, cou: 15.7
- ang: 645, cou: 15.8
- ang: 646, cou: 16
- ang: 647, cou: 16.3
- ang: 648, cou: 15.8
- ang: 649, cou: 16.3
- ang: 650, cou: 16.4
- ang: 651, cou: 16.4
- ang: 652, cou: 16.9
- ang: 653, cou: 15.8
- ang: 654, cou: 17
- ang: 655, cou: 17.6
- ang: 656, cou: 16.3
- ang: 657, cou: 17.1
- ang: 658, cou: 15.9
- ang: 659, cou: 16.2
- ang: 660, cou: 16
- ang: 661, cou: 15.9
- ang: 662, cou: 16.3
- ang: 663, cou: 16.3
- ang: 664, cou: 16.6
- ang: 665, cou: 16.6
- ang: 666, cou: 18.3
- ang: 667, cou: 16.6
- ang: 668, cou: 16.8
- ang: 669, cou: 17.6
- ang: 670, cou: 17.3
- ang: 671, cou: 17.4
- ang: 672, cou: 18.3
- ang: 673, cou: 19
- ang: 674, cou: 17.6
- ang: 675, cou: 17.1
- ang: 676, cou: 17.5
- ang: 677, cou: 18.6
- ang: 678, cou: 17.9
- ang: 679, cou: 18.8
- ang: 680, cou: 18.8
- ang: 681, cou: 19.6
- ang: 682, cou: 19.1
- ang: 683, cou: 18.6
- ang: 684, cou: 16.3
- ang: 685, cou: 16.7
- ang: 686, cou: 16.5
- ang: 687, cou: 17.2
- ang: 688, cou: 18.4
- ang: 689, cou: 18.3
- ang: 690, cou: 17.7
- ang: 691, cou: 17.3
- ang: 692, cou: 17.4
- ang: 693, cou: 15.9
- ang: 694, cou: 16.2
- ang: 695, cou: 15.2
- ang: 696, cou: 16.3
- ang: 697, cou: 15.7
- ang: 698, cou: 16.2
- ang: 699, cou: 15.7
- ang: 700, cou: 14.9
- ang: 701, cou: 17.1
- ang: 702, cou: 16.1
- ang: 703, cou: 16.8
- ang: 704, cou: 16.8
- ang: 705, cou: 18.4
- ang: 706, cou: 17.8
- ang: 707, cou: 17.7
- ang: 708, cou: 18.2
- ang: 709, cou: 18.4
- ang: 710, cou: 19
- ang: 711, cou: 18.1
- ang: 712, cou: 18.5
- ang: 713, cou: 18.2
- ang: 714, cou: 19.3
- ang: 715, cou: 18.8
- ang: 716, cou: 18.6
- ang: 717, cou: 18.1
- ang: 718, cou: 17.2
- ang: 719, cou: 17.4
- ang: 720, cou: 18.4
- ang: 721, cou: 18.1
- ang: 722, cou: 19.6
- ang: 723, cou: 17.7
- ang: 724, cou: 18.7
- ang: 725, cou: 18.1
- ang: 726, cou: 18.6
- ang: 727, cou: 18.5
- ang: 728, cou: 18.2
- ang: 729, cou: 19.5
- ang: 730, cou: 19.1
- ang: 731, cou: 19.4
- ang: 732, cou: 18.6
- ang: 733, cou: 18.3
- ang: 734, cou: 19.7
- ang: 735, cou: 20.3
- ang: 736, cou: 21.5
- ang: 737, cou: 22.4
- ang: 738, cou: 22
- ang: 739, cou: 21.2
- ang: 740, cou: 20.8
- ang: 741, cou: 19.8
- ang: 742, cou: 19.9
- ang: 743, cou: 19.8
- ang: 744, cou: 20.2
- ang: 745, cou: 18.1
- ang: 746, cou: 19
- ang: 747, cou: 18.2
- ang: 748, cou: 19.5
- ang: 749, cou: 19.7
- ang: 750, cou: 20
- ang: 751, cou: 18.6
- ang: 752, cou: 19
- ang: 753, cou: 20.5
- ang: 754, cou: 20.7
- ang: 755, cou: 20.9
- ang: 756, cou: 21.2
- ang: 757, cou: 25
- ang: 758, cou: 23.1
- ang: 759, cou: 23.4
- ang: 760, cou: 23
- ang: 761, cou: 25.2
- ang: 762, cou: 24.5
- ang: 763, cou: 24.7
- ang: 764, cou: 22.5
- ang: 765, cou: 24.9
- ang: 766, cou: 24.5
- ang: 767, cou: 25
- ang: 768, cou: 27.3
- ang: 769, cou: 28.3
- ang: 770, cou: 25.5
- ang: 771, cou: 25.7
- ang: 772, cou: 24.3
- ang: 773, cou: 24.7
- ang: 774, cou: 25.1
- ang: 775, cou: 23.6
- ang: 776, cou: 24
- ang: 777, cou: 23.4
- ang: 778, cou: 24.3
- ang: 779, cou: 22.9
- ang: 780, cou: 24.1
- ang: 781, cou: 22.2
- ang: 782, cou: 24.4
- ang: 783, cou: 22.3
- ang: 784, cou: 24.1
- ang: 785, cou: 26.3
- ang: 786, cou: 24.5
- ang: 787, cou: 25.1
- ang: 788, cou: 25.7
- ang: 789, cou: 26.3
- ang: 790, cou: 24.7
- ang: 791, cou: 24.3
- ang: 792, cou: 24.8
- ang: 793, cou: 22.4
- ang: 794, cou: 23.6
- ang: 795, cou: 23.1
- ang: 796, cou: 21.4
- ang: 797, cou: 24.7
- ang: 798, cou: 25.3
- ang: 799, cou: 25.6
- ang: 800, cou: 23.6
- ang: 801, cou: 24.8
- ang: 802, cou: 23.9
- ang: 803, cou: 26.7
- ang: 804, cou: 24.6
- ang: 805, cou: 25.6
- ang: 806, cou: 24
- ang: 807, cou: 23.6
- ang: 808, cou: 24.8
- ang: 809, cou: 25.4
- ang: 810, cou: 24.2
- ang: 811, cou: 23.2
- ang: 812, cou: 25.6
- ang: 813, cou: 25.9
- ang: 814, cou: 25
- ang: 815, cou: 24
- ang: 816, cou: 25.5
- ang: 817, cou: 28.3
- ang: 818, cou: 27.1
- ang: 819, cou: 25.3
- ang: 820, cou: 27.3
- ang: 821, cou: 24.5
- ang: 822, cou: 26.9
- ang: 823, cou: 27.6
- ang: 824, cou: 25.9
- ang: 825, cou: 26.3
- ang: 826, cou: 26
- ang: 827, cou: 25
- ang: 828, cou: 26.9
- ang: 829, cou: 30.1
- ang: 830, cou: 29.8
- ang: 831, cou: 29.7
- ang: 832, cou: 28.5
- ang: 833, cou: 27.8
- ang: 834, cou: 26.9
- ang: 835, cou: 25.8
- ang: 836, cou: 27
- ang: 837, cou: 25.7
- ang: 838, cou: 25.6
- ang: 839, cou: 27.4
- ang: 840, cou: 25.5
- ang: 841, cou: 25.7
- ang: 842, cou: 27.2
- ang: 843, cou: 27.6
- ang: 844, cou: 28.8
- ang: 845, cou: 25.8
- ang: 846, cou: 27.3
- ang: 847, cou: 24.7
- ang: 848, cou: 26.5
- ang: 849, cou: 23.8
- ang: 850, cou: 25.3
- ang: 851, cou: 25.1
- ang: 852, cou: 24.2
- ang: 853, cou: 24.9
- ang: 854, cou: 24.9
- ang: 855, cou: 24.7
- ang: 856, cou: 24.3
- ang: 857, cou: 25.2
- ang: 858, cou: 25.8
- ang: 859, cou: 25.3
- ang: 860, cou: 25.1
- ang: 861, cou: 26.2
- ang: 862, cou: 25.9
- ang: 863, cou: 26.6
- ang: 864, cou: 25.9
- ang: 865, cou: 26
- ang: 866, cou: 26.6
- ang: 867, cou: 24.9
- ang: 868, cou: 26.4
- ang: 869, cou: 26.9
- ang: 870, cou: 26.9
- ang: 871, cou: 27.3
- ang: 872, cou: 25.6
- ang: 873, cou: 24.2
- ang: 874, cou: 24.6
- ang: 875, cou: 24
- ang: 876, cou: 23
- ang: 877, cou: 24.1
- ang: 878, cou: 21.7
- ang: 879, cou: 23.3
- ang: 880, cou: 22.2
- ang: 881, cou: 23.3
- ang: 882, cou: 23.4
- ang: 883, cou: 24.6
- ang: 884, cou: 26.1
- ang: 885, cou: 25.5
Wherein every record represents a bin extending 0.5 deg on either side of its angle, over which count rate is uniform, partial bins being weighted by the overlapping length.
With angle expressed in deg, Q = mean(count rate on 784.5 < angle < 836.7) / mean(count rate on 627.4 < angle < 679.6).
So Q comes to 1.5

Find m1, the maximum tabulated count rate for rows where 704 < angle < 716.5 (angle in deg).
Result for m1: 19.3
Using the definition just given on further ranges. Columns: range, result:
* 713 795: 28.3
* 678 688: 19.6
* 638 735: 20.3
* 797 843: 30.1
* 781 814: 26.7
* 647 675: 19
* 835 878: 28.8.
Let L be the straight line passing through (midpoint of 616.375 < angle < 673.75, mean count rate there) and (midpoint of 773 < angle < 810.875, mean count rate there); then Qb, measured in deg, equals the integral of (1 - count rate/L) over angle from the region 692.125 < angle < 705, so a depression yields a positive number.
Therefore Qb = 2.0 deg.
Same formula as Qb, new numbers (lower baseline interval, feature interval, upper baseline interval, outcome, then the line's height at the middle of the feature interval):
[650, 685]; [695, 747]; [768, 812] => 5.0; 20.4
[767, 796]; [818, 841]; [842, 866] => -1.4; 25.3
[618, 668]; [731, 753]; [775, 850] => 1.7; 21.6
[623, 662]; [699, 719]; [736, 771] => 2.1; 19.8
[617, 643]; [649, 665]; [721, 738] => 0.1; 16.6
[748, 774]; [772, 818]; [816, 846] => 1.0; 25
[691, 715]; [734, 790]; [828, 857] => -4.4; 21.1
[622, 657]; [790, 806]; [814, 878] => -0.3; 23.8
